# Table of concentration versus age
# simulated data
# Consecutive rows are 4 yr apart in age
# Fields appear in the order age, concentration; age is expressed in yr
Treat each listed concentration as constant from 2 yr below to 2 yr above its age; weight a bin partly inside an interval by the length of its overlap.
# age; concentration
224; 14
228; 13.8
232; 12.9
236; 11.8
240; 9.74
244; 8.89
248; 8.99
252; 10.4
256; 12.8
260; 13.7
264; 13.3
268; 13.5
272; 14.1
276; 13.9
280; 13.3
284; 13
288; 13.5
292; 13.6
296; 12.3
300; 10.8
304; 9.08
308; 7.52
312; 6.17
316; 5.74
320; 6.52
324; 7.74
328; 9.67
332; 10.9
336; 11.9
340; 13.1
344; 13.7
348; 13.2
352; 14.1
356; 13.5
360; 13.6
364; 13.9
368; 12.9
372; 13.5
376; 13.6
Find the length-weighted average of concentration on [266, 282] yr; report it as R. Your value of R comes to 13.7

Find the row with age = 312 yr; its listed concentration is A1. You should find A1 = 6.17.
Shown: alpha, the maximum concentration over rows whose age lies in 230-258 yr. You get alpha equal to 12.9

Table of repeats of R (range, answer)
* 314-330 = 7.42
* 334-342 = 12.5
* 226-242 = 12.1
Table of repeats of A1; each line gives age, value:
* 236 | 11.8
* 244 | 8.89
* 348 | 13.2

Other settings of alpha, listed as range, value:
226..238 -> 13.8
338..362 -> 14.1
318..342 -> 13.1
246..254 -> 10.4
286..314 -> 13.6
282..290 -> 13.5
